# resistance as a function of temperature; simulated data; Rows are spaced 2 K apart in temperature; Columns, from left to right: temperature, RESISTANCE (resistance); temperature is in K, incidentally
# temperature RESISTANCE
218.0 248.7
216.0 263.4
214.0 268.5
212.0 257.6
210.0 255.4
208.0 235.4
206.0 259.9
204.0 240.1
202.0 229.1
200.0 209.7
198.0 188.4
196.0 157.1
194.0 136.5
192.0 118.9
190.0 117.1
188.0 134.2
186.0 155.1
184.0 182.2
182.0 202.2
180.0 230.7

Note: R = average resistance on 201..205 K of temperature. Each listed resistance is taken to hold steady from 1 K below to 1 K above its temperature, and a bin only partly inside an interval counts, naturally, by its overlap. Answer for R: 235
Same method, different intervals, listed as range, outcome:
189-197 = 132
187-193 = 123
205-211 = 250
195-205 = 205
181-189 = 168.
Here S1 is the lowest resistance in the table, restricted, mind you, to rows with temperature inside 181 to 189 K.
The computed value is 134.2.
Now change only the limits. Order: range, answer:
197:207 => 188.4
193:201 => 136.5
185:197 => 117.1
